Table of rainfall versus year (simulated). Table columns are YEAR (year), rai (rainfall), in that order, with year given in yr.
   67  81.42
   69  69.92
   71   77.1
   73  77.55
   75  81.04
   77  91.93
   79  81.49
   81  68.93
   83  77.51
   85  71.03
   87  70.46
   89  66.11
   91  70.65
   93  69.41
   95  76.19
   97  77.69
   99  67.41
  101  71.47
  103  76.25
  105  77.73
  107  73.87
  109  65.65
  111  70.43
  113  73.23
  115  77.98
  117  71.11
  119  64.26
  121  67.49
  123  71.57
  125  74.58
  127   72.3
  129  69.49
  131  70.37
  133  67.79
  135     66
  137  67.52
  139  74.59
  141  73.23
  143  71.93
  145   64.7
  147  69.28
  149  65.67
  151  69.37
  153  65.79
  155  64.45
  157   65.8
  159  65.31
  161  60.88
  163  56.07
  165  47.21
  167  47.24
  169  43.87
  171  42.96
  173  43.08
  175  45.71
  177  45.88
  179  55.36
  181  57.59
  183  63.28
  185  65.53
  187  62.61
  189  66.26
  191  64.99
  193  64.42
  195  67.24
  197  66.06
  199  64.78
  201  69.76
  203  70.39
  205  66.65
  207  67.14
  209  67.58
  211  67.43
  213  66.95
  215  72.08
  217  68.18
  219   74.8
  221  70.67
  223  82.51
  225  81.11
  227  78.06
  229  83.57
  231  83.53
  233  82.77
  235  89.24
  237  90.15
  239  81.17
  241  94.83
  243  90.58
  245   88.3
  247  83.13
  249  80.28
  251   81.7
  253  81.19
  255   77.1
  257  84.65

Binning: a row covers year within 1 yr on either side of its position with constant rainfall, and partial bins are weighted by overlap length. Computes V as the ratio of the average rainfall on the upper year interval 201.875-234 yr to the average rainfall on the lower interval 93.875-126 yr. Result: 1.0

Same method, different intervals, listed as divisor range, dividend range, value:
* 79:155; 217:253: 1.17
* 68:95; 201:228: 0.96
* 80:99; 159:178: 0.68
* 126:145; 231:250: 1.24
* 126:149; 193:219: 0.98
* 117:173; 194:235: 1.14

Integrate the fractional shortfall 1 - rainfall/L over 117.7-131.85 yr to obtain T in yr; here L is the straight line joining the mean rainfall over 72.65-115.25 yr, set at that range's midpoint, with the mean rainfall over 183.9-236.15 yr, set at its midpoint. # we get 0.7 yr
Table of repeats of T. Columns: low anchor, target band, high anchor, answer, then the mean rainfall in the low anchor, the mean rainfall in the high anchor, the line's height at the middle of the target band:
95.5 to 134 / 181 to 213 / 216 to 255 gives 5.2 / 71.7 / 82.3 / 78.9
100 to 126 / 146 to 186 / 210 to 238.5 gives 9.5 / 72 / 78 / 74.8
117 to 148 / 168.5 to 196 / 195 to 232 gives 5.7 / 69.7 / 72.2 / 71.2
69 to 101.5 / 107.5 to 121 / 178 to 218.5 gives 0.4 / 74.7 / 65.8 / 72.4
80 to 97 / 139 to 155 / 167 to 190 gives -2.3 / 71.7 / 53.5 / 59.9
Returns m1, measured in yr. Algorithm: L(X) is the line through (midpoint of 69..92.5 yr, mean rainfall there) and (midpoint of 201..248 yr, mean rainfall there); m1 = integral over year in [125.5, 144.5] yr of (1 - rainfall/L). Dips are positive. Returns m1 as 1.52 yr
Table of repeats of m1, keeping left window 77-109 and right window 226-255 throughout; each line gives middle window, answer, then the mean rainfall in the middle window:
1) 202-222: 3.22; 69.2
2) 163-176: 5.47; 45.9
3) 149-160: 1.69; 66.1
